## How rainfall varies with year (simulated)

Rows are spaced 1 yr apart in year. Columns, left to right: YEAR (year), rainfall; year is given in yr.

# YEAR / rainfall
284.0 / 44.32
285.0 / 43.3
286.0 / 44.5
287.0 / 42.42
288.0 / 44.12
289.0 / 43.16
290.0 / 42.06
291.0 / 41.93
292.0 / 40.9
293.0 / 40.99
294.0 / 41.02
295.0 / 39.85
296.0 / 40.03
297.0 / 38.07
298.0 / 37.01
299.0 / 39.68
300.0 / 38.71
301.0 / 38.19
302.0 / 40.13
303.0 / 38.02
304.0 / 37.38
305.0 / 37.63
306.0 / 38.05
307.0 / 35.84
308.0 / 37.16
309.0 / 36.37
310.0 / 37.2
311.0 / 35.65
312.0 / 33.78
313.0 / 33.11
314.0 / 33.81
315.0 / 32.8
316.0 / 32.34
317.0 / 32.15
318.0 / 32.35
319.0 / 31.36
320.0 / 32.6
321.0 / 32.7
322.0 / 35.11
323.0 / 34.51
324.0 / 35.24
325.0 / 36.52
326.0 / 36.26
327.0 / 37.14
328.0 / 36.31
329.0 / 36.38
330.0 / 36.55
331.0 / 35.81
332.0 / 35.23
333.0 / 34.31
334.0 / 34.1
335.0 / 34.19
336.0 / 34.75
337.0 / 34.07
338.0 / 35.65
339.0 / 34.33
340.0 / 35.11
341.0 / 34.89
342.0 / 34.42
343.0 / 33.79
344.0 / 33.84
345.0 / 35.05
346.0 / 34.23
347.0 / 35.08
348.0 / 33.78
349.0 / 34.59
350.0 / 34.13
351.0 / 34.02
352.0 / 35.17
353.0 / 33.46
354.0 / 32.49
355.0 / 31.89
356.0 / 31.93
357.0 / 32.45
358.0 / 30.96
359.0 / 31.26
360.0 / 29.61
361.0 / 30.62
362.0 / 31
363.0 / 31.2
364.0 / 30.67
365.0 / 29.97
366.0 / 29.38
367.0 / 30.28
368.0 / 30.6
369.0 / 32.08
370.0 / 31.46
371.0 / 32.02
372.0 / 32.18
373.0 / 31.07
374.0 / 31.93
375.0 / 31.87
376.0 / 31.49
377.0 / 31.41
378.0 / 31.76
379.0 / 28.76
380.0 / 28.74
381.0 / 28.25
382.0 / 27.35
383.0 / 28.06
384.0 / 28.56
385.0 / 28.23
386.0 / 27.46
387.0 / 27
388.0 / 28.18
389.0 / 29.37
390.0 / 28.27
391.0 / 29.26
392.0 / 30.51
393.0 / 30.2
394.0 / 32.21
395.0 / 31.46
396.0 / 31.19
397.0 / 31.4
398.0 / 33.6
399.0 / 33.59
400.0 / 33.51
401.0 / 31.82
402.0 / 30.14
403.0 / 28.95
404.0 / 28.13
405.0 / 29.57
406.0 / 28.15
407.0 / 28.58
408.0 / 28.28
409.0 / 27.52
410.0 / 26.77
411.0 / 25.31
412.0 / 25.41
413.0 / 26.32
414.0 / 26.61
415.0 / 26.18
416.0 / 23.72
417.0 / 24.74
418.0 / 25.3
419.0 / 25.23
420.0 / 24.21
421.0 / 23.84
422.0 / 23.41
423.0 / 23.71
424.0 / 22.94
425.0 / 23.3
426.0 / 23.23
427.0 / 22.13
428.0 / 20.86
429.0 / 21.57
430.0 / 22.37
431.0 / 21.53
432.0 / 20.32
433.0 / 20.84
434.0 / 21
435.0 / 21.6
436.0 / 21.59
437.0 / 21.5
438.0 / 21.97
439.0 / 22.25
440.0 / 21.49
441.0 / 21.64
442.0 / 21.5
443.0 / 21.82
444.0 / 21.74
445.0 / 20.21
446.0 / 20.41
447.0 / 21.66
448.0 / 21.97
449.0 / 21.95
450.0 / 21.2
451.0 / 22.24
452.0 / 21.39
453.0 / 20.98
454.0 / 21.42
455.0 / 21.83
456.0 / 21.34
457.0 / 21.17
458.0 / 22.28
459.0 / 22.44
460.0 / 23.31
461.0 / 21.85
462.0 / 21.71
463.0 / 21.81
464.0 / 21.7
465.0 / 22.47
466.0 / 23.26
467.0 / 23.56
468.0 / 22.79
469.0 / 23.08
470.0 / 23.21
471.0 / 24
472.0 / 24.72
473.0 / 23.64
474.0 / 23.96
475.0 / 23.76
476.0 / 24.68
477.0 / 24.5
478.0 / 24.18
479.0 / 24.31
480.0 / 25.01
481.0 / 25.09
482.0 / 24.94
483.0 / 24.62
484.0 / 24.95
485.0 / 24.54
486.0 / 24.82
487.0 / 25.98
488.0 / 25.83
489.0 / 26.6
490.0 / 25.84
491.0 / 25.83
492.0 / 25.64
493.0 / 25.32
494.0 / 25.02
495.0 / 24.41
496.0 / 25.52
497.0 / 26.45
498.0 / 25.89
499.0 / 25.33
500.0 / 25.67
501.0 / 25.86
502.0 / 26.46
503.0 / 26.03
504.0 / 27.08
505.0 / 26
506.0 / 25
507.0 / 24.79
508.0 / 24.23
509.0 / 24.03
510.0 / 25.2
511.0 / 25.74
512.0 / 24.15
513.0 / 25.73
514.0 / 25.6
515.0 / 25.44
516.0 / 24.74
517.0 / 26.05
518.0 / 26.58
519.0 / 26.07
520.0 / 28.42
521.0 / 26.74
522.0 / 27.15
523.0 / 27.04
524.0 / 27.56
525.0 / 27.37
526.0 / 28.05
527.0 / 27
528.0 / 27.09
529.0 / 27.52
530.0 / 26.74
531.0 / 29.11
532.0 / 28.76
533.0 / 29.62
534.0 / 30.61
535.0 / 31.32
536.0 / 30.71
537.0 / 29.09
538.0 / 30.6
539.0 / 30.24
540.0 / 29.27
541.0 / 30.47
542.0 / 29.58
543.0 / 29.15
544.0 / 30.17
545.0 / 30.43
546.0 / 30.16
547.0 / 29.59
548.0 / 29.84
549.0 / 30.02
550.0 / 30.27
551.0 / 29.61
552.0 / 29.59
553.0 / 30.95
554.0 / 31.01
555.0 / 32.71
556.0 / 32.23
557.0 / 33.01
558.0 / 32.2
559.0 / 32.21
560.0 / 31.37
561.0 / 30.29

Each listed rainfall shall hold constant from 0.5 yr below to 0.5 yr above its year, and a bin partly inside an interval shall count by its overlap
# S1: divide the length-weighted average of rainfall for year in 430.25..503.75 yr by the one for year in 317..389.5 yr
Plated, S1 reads 0.72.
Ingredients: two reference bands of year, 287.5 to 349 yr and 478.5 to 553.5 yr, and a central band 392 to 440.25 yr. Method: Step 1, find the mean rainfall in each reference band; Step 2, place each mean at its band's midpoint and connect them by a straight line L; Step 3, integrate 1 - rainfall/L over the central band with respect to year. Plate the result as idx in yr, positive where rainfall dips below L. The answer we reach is 8.97 yr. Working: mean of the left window 36.3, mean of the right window 27.1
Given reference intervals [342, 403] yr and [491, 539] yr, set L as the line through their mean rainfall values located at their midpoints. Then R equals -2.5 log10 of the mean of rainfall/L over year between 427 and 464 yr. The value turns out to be 0.32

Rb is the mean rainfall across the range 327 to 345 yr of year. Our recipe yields 35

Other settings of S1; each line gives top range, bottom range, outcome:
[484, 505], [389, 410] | 0.85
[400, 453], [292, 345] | 0.67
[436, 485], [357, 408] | 0.75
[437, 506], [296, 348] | 0.67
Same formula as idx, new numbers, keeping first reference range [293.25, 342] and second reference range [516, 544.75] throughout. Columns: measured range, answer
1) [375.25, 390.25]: 2.1 yr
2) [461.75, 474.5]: 3.1 yr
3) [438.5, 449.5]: 3.5 yr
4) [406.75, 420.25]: 2.7 yr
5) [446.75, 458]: 3.5 yr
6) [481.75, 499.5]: 2.6 yr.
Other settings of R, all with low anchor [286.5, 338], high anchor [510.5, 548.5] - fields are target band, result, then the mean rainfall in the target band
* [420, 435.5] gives 0.40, 22.2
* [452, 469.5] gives 0.36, 22.2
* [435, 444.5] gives 0.41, 21.7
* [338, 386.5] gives 0.10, 31.8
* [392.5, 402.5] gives 0.05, 31.9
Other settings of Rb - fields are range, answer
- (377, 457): 25.5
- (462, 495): 24.3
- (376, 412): 29.4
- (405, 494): 23.5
